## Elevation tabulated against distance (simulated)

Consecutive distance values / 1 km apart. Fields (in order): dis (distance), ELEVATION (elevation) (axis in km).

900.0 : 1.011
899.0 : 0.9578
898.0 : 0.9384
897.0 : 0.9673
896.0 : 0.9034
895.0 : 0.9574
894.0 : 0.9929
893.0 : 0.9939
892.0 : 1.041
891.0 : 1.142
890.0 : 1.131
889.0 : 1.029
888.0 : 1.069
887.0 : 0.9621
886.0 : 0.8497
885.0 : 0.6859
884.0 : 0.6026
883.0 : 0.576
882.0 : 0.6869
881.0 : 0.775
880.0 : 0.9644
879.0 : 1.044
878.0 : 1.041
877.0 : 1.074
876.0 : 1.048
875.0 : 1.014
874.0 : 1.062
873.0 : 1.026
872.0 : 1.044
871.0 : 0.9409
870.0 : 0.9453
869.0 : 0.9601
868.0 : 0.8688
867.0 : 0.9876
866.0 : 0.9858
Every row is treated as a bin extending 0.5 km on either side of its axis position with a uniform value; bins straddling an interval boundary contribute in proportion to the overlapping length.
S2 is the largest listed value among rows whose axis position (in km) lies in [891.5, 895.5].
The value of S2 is 1.041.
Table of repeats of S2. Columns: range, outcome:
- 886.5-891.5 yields 1.142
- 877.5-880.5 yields 1.044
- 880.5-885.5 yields 0.775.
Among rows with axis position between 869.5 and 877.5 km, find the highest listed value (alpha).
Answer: 1.074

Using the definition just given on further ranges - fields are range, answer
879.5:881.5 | 0.9644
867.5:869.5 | 0.9601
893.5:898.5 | 0.9929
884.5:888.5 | 1.069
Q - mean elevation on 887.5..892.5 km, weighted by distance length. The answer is 1.08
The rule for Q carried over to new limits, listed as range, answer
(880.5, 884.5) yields 0.66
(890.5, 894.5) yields 1.04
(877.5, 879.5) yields 1.04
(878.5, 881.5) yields 0.928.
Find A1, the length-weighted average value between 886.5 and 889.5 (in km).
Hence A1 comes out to 1.02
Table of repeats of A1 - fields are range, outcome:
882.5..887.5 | 0.735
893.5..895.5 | 0.975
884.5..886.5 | 0.768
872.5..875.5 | 1.03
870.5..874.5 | 1.02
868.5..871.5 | 0.949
